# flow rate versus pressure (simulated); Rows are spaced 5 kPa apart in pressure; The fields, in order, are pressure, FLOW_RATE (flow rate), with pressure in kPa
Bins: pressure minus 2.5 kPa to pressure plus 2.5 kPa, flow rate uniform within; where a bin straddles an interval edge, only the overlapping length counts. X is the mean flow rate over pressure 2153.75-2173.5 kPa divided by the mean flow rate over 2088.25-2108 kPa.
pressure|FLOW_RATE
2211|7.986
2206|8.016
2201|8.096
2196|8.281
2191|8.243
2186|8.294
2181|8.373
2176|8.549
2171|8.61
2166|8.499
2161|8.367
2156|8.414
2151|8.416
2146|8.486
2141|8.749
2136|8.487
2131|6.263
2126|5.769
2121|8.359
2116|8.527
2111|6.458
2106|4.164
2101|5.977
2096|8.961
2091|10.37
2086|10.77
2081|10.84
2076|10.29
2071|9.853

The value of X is 1.13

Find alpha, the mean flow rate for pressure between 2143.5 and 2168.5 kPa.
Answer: 8.44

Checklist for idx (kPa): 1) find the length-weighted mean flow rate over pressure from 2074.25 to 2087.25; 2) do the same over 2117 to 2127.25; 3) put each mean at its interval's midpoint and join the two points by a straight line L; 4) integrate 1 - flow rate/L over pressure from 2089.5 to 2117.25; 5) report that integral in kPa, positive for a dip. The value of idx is 5.2 kPa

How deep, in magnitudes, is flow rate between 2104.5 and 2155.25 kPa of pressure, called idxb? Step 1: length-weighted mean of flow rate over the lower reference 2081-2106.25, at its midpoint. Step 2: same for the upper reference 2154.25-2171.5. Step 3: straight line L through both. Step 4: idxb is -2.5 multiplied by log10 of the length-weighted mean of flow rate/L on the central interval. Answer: 0.148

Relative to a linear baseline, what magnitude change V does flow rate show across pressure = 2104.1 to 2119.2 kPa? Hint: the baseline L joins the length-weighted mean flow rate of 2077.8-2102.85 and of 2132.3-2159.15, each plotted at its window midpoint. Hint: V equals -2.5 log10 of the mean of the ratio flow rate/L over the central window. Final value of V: 0.349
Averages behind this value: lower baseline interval 9.5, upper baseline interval 8.41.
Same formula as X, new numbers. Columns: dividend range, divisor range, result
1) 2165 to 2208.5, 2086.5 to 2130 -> 1.12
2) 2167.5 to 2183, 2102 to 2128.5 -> 1.29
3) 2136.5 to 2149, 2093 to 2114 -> 1.31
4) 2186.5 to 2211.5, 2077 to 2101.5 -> 0.84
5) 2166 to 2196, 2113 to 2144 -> 1.09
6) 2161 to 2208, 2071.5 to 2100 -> 0.83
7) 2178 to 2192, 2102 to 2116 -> 1.40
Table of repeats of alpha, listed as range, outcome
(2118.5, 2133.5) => 6.8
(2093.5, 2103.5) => 7.47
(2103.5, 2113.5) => 5.31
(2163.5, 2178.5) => 8.55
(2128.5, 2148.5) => 8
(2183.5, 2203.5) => 8.23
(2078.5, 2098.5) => 10.2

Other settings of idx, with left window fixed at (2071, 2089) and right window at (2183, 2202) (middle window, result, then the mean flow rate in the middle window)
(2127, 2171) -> 4.59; 8.15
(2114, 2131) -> 4.11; 7.33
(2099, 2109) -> 4.92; 5.09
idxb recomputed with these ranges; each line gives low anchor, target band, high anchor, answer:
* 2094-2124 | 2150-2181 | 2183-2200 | -0.08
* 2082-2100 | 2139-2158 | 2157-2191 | 0.04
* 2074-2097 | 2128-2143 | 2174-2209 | 0.20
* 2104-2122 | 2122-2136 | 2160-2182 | 0.09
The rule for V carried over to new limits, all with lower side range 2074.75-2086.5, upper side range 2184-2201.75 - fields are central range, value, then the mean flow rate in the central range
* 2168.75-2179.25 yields 0.01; 8.56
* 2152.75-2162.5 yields 0.07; 8.39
